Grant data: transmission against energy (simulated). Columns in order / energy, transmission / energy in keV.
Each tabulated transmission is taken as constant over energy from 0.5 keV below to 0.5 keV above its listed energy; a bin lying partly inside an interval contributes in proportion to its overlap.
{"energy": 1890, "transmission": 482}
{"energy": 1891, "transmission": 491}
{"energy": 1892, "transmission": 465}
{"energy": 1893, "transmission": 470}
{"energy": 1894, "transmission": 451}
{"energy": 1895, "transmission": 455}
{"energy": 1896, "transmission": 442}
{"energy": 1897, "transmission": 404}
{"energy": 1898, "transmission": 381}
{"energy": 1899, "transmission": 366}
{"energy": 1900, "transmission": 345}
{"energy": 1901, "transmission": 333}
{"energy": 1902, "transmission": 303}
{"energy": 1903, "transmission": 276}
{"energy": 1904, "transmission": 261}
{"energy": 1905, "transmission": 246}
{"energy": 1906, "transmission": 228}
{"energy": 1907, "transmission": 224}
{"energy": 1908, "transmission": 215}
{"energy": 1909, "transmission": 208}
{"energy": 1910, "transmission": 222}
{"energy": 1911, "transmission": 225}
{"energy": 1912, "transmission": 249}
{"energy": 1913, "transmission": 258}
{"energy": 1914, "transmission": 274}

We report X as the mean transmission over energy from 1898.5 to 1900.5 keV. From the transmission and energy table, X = 356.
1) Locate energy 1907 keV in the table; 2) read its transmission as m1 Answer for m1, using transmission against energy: 224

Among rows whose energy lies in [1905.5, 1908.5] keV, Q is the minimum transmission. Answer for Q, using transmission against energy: 215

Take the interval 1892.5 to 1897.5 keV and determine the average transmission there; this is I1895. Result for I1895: 444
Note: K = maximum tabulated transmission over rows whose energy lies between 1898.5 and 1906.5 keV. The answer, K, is 366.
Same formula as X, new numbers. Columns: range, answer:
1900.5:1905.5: 284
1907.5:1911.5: 218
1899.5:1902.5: 327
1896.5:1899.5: 384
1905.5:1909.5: 219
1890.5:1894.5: 469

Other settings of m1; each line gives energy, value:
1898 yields 381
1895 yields 455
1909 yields 208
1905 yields 246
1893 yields 470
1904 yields 261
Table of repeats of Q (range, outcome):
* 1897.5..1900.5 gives 345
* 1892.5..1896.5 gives 442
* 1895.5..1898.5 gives 381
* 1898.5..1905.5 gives 246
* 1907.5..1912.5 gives 208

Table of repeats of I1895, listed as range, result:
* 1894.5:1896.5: 448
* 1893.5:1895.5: 453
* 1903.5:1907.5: 240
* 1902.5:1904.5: 268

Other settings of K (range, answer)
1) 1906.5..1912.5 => 249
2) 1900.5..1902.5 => 333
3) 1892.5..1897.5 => 470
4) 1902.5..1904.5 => 276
